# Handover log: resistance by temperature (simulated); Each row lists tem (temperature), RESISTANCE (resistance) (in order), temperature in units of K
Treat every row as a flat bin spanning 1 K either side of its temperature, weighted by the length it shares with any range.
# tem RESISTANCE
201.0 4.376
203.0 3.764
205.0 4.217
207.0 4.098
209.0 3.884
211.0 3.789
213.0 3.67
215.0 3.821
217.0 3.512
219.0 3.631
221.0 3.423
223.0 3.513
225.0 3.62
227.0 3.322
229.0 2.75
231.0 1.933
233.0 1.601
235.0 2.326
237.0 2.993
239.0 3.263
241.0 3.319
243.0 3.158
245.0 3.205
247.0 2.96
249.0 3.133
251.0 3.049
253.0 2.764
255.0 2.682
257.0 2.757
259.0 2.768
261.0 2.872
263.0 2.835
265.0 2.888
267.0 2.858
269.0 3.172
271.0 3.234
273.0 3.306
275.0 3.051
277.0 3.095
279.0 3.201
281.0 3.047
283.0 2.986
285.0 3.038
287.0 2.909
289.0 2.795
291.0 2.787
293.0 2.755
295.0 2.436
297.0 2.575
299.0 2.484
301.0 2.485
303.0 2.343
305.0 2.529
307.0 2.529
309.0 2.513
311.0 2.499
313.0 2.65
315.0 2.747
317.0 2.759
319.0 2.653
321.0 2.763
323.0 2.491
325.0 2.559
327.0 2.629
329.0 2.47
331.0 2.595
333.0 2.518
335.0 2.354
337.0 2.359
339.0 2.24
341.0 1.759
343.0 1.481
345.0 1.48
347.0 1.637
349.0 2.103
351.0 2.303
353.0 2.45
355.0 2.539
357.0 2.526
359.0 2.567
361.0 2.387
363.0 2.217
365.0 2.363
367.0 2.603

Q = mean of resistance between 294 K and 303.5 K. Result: 2.47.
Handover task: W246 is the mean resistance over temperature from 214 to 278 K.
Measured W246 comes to 3.03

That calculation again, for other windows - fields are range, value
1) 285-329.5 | 2.62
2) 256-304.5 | 2.86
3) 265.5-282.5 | 3.11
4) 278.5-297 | 2.86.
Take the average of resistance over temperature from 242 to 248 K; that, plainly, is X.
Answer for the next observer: 3.11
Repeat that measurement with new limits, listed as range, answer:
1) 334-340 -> 2.32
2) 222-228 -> 3.48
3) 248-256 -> 2.91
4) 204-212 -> 4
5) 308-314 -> 2.55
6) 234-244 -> 3.01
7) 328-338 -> 2.46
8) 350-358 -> 2.45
